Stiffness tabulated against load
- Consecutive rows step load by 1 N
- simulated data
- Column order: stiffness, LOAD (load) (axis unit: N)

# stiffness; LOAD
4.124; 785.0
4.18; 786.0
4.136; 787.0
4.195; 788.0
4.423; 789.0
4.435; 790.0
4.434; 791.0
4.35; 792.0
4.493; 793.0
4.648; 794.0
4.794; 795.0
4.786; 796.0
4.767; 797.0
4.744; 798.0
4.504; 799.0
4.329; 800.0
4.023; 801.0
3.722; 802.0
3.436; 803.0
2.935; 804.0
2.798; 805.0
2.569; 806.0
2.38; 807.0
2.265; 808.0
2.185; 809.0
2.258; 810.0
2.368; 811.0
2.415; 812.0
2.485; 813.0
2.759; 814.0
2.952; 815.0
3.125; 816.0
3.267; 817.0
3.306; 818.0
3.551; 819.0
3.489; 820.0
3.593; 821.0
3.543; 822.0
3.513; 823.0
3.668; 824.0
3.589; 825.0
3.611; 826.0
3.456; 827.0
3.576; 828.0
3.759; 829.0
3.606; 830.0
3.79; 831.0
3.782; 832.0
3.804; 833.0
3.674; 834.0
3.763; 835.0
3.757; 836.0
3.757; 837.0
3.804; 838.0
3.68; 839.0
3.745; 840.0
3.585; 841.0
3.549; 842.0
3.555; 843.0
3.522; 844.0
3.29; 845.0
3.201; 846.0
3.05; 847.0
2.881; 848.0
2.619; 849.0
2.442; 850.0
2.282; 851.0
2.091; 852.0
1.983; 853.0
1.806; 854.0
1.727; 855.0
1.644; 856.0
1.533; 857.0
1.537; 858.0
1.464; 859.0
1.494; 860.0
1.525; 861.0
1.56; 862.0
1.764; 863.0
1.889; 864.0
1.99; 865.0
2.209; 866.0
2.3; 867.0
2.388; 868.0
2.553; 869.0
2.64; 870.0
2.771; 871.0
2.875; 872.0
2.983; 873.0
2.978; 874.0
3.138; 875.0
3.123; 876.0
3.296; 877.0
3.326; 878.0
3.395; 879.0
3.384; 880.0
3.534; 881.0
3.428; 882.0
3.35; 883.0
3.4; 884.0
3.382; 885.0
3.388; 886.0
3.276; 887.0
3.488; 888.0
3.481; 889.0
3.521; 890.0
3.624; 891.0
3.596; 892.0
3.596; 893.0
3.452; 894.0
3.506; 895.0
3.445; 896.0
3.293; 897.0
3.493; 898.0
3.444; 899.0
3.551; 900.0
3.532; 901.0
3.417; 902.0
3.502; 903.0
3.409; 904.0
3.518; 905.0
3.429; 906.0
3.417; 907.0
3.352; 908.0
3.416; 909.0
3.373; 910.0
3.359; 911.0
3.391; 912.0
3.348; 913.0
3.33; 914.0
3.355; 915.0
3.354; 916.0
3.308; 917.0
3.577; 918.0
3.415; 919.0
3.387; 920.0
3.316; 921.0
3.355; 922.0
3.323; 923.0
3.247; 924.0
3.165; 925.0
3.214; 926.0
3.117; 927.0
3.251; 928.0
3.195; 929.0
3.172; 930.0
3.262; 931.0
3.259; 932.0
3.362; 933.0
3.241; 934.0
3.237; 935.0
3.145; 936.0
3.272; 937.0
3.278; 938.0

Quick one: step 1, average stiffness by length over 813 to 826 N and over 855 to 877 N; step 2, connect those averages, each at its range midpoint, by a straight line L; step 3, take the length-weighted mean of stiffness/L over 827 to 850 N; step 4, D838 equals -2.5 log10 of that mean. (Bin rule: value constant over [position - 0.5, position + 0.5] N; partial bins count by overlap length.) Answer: -0.212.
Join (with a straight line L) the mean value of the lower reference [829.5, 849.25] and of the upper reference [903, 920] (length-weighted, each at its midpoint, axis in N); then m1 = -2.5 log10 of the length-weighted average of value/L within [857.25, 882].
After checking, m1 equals 0.35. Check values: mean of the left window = 3.53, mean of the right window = 3.4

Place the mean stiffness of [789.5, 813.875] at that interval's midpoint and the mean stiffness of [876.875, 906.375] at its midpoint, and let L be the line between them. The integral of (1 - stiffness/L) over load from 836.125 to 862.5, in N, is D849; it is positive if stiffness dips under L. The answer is 6.81 N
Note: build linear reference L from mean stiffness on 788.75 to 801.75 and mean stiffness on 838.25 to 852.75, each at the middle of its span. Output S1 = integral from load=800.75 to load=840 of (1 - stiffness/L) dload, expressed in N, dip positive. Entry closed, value 4.8 N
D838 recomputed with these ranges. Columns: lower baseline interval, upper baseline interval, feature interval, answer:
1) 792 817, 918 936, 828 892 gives 0.15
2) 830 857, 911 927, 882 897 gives -0.07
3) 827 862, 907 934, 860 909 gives 0.02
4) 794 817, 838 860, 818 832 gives -0.19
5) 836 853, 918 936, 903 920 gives -0.05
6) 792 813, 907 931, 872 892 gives 0.01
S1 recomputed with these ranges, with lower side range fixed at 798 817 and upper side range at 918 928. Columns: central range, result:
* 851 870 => 7.6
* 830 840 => -2.1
